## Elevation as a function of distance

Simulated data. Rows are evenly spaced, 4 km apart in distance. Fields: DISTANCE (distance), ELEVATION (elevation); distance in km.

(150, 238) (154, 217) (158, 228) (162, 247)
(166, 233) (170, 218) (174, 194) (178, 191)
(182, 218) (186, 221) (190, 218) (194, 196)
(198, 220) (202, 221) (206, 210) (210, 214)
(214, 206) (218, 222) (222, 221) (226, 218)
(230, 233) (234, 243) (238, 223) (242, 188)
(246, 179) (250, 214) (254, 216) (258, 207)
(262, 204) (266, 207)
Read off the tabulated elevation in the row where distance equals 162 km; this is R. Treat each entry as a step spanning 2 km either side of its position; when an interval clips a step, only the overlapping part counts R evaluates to 247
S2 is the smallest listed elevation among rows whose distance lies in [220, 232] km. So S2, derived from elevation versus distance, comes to 218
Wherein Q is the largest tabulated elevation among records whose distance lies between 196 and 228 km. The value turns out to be 222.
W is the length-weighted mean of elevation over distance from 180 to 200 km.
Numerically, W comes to 215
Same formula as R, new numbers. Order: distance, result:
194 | 196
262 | 204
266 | 207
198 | 220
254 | 216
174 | 194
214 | 206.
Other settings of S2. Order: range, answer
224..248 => 179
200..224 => 206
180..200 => 196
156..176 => 194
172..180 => 191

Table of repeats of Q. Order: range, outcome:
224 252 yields 243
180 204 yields 221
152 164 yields 247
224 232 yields 233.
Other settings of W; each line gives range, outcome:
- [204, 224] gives 215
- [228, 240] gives 233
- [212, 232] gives 220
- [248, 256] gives 215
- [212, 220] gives 214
